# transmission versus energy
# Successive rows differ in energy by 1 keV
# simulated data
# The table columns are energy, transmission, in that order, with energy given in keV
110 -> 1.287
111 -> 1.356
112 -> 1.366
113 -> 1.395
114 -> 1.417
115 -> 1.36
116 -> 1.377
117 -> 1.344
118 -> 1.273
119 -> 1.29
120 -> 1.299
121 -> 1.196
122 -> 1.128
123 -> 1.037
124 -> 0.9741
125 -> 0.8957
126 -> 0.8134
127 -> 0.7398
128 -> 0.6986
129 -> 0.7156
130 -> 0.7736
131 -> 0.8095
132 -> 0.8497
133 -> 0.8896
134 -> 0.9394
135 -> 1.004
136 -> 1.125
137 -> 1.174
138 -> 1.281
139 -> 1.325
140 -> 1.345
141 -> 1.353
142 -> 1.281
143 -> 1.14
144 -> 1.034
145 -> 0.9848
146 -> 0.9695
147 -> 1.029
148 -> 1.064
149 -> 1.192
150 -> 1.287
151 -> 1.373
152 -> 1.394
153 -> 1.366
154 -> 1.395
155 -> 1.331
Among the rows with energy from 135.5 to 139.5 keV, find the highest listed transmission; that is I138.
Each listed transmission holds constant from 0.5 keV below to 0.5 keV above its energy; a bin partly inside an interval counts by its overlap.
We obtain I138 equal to 1.325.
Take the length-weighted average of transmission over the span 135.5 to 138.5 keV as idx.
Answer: 1.19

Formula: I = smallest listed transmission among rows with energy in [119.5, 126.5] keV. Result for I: 0.8134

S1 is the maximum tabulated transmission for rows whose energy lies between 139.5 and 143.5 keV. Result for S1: 1.353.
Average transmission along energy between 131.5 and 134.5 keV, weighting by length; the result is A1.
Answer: 0.893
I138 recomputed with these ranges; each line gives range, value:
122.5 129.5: 1.037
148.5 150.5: 1.287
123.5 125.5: 0.9741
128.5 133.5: 0.8896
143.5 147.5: 1.034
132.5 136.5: 1.125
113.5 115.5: 1.417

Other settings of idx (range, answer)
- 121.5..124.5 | 1.05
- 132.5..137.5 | 1.03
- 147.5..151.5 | 1.23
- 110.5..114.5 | 1.38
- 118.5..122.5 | 1.23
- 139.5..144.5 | 1.23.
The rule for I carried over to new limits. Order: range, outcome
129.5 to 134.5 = 0.7736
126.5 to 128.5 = 0.6986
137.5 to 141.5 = 1.281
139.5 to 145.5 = 0.9848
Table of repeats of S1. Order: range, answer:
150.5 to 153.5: 1.394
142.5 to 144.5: 1.14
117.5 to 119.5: 1.29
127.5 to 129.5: 0.7156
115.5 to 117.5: 1.377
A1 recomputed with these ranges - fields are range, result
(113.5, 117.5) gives 1.37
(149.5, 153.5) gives 1.35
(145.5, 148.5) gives 1.02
